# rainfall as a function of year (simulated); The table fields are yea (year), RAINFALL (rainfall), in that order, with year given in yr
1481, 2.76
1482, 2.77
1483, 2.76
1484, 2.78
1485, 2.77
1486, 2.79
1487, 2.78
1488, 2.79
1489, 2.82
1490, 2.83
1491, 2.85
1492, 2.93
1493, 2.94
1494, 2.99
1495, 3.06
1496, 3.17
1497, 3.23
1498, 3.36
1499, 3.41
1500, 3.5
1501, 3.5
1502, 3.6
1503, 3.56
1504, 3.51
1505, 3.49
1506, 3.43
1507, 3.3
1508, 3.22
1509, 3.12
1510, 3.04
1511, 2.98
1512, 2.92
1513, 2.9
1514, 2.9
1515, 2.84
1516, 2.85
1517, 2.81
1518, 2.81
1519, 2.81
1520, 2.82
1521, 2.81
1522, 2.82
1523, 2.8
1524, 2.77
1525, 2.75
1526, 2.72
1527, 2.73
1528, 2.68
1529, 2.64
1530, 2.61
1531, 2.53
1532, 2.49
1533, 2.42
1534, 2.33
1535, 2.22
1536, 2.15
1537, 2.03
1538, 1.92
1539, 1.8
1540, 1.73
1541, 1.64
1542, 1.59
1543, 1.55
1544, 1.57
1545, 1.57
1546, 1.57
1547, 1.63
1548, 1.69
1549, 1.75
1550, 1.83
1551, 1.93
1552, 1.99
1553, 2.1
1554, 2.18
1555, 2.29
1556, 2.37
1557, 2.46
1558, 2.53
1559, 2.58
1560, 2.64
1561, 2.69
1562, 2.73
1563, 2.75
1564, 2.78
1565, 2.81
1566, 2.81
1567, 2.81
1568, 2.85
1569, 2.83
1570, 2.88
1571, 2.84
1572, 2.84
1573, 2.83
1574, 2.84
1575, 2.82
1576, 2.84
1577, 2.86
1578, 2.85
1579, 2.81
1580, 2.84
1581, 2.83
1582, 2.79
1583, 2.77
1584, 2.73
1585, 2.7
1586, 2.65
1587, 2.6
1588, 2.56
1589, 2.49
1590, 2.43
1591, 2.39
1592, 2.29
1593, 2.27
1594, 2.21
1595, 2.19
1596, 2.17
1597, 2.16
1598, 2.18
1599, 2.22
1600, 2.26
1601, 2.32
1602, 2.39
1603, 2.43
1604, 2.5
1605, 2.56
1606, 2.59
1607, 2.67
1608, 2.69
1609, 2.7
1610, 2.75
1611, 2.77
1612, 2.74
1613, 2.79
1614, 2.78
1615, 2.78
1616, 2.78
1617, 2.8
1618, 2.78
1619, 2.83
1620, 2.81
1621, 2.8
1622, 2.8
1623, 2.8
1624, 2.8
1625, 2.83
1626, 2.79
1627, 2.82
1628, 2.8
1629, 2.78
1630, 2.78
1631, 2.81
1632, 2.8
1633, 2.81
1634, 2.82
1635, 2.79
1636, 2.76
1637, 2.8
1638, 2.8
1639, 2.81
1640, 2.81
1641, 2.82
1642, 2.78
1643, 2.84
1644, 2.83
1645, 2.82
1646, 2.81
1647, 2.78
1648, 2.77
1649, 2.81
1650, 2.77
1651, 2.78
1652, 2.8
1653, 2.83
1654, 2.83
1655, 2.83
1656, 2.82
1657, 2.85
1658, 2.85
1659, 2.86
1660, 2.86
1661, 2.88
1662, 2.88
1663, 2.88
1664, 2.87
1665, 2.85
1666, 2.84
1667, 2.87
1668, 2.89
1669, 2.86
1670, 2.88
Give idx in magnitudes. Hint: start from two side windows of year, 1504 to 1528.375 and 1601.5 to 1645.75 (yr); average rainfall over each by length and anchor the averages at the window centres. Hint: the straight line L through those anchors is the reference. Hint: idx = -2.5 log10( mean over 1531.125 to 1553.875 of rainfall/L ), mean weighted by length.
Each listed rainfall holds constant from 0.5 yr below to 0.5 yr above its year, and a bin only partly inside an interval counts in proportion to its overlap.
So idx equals 0.46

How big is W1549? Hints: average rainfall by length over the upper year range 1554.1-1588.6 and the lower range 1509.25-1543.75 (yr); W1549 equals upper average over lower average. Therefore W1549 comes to 1.08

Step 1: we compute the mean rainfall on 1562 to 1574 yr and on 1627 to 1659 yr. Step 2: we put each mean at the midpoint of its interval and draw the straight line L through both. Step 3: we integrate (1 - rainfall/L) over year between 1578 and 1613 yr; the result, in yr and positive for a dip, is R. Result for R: 3.6 yr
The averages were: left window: 2.82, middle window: 2.53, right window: 2.81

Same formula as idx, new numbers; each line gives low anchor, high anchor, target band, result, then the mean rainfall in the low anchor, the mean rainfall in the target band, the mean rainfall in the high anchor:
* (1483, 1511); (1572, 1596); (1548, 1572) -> 0.11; 3.13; 2.49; 2.63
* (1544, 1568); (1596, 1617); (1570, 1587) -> -0.17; 2.28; 2.8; 2.55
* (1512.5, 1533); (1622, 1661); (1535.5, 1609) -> 0.16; 2.75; 2.39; 2.81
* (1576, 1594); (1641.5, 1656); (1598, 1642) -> 0.01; 2.63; 2.71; 2.81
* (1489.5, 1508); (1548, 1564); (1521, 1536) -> 0.07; 3.26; 2.6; 2.32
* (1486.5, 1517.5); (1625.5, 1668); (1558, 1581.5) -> 0.07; 3.12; 2.79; 2.82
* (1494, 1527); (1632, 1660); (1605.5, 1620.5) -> 0.05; 3.08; 2.75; 2.81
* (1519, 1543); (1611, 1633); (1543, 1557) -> 0.29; 2.38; 1.89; 2.79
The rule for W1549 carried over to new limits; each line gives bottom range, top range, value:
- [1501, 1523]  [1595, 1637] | 0.86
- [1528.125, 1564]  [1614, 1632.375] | 1.31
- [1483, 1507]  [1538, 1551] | 0.54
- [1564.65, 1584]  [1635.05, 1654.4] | 0.99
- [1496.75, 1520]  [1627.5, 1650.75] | 0.88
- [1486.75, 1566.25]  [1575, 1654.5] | 1.02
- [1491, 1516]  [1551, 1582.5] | 0.84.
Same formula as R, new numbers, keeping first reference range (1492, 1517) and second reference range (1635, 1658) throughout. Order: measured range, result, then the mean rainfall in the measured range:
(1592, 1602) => 2.41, 2.23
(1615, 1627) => 0.31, 2.8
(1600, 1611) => 1.36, 2.56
